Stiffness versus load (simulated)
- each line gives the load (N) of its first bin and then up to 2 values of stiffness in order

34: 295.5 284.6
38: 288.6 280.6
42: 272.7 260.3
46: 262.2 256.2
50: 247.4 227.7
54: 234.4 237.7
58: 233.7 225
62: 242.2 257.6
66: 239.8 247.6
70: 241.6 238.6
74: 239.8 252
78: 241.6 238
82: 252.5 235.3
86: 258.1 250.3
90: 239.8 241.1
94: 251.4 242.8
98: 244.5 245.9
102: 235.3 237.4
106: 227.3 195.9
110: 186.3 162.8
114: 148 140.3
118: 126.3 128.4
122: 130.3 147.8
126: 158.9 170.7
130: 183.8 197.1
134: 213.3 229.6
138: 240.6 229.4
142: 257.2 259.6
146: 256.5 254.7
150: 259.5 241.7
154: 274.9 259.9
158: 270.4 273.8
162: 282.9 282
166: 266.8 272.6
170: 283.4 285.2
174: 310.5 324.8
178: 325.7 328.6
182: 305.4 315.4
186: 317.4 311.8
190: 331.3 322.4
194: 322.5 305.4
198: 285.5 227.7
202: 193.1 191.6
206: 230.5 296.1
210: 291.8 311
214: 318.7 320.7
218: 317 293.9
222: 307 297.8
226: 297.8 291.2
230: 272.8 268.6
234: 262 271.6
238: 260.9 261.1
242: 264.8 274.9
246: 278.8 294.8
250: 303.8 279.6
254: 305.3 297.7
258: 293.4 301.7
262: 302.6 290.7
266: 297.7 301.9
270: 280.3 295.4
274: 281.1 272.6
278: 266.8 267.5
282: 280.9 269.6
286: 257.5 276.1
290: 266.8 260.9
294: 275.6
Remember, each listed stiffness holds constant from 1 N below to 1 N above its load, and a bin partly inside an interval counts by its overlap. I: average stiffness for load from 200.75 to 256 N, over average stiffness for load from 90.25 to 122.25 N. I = 1.41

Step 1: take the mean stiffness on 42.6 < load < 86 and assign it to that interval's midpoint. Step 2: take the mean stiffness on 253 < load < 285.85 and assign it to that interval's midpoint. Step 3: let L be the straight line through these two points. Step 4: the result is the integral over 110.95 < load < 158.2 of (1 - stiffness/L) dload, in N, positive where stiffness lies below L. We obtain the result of 9.94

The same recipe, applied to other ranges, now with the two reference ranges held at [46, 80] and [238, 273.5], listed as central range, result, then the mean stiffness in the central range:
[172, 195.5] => -4.0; 318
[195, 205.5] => 1.3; 240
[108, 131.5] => 9.2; 156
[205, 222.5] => -1.2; 298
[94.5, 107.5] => 0.7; 238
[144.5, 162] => 0.1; 263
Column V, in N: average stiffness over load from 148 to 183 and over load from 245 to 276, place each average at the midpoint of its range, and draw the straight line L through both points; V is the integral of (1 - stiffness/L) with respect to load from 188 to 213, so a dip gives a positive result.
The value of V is 0.9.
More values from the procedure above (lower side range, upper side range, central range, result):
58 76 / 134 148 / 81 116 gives 2.6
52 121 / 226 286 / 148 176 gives -2.8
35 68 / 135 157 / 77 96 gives 0.5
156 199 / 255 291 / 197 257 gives 2.6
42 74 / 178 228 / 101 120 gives 5.8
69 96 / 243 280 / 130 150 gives 1.8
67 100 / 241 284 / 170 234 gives -5.0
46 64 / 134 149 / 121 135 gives 4.1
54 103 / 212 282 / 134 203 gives -2.9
